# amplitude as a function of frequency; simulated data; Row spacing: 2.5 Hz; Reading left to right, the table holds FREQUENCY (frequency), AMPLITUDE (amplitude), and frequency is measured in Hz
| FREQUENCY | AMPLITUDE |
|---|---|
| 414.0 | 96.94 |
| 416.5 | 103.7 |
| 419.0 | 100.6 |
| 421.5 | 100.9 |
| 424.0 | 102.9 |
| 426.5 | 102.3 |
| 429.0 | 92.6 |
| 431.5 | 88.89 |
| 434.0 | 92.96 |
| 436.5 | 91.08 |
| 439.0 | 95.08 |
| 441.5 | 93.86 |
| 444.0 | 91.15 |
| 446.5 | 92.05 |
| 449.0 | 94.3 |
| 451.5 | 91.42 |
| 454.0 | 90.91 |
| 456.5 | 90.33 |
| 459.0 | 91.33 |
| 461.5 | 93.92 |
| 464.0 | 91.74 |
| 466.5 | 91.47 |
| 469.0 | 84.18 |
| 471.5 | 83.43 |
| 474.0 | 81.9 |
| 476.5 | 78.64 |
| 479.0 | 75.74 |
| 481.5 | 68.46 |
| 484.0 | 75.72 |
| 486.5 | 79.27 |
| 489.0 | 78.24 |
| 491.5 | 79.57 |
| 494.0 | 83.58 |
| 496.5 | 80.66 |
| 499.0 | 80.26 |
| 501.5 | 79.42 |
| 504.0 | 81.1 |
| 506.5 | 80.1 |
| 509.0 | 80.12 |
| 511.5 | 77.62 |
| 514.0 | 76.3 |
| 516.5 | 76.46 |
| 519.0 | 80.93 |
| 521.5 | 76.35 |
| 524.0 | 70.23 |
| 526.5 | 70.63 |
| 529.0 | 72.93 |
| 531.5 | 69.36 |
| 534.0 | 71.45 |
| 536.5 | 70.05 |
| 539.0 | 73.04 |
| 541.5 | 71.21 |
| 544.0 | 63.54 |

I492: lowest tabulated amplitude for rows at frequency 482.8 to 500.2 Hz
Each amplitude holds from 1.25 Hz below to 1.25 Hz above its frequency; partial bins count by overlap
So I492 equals 75.72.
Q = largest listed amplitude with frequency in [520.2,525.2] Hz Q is 76.35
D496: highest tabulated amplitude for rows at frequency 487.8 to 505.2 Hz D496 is 83.58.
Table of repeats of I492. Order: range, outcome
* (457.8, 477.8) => 78.64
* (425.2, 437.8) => 88.89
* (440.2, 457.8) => 90.33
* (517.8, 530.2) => 70.23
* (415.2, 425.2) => 100.6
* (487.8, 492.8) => 78.24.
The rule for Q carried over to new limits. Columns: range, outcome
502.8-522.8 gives 81.1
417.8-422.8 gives 100.9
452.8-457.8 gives 90.91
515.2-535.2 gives 80.93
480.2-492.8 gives 79.57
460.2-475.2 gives 93.92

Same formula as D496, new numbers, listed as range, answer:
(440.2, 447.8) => 93.86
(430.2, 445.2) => 95.08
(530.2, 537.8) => 71.45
